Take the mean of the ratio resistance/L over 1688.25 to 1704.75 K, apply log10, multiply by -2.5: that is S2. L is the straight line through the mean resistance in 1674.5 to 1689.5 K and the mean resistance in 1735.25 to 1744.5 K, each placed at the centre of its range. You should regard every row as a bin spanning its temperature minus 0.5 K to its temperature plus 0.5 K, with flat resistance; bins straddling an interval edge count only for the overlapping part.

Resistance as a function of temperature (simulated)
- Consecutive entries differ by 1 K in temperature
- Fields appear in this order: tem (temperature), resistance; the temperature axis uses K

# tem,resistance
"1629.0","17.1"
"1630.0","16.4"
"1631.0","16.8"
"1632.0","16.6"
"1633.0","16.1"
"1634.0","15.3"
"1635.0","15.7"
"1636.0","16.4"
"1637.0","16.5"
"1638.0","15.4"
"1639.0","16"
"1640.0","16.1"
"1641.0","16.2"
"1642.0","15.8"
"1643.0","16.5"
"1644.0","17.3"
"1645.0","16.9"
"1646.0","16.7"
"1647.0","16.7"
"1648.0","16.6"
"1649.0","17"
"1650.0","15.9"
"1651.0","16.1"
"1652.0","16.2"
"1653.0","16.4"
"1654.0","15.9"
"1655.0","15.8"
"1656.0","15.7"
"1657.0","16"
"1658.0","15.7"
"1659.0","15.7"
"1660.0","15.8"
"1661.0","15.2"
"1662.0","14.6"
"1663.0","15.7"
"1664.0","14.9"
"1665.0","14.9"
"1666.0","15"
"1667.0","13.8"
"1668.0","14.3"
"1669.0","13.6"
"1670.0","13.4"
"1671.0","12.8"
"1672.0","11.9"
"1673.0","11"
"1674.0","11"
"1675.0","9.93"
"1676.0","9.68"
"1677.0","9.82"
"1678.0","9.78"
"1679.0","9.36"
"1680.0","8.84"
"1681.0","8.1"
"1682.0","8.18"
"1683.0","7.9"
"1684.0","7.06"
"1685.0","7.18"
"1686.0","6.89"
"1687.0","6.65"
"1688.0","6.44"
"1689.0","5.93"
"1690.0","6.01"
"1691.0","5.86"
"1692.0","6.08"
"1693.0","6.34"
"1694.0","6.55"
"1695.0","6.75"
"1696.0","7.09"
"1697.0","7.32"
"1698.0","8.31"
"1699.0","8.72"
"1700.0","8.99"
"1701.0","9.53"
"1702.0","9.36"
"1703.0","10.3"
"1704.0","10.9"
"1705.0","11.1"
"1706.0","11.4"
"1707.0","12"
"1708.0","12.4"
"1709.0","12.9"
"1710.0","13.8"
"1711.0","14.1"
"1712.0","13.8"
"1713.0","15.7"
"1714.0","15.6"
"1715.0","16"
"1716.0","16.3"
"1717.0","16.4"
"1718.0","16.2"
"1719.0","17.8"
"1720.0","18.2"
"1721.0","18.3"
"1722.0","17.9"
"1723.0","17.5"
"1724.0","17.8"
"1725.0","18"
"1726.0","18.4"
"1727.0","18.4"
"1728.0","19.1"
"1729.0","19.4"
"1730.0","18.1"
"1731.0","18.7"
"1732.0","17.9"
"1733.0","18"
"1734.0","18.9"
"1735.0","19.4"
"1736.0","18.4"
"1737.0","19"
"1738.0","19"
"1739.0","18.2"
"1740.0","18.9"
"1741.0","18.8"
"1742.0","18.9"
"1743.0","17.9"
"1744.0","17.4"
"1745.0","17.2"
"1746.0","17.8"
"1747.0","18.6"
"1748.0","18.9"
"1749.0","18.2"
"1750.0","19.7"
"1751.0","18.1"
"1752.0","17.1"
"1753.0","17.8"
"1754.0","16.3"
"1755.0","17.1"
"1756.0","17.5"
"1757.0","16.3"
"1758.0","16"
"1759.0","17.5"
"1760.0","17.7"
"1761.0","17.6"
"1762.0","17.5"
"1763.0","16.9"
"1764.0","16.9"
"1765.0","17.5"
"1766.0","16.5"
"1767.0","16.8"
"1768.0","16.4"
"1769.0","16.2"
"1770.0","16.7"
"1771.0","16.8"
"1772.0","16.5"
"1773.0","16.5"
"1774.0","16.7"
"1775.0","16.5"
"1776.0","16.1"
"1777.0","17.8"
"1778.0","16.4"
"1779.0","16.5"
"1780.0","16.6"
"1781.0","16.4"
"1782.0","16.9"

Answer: 0.36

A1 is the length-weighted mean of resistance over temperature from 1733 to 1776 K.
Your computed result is 17.6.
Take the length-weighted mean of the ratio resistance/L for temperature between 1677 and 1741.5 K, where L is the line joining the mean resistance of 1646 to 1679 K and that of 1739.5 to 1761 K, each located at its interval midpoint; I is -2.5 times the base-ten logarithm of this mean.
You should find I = 0.25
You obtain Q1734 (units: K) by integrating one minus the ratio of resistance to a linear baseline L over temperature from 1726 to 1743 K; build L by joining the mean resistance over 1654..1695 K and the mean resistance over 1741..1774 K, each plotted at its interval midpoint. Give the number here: -3.4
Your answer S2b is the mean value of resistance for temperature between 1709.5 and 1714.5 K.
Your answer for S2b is 14.6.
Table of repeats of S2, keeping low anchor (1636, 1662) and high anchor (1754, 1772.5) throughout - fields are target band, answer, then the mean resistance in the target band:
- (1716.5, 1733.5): -0.086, 18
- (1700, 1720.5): 0.215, 13.6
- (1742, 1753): -0.082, 18.1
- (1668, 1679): 0.394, 11.3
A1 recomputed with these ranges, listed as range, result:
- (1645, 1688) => 12.9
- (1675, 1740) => 12.7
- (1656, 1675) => 14.1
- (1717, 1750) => 18.3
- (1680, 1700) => 7.11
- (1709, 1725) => 16.3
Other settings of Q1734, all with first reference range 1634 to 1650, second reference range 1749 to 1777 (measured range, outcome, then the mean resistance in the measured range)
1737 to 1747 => -0.8 K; 18.3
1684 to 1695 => 6.7 K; 6.44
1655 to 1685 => 7.5 K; 12.4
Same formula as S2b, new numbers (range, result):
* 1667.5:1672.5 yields 13.2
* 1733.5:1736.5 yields 18.9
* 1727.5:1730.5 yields 18.9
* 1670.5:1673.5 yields 11.9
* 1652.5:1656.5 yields 15.9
